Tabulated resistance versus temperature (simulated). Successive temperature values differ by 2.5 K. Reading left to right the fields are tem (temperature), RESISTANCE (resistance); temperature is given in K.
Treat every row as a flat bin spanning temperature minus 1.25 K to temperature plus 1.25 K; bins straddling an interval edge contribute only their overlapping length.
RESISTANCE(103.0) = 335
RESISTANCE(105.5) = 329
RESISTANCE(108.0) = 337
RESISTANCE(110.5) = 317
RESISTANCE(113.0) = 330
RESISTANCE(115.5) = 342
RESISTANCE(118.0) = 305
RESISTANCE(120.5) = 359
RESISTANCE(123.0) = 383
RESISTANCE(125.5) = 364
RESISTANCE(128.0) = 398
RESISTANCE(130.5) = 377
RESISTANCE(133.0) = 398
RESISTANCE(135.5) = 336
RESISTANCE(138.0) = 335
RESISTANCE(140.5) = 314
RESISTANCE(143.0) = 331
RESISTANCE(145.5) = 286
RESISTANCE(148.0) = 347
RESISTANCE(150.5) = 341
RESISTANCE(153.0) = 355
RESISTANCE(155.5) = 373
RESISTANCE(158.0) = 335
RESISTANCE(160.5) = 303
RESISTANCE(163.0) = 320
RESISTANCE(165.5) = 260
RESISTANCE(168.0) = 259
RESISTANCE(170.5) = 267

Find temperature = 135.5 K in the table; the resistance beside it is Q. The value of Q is 336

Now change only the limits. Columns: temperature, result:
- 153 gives 355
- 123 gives 383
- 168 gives 259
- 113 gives 330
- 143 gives 331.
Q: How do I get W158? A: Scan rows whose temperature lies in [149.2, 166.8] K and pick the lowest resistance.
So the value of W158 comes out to 260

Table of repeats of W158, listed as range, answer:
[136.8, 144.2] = 314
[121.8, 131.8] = 364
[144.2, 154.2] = 286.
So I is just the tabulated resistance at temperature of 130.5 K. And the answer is 377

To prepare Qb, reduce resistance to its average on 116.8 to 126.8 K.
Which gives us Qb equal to 353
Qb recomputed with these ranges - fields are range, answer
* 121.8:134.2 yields 384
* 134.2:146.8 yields 321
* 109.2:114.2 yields 324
